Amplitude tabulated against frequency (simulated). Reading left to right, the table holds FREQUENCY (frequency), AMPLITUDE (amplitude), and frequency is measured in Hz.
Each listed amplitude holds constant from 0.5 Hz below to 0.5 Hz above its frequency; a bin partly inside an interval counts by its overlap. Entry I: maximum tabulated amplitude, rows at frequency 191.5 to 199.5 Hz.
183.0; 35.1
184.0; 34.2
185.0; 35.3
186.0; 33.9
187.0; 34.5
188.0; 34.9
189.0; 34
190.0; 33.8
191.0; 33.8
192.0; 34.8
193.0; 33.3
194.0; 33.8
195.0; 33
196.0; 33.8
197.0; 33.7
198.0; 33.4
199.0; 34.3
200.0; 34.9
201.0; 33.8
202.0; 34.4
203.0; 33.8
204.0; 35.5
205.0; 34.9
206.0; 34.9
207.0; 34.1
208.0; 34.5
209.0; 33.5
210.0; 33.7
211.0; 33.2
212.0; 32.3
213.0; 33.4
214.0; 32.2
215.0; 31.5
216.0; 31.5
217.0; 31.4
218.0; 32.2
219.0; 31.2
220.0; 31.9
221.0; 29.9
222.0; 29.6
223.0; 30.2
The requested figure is 34.8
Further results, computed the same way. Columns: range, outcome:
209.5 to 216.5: 33.7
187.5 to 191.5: 34.9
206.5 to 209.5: 34.5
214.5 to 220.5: 32.2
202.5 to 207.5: 35.5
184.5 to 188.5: 35.3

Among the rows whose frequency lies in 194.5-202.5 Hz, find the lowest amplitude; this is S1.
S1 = 33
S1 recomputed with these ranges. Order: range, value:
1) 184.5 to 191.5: 33.8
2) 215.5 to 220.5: 31.2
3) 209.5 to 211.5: 33.2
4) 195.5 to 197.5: 33.7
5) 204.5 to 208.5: 34.1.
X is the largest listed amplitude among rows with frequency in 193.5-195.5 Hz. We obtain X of 33.8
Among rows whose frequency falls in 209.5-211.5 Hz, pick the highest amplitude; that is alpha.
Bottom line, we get 33.7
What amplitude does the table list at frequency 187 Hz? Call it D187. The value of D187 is 34.5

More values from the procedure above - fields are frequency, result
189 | 34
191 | 33.8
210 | 33.7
